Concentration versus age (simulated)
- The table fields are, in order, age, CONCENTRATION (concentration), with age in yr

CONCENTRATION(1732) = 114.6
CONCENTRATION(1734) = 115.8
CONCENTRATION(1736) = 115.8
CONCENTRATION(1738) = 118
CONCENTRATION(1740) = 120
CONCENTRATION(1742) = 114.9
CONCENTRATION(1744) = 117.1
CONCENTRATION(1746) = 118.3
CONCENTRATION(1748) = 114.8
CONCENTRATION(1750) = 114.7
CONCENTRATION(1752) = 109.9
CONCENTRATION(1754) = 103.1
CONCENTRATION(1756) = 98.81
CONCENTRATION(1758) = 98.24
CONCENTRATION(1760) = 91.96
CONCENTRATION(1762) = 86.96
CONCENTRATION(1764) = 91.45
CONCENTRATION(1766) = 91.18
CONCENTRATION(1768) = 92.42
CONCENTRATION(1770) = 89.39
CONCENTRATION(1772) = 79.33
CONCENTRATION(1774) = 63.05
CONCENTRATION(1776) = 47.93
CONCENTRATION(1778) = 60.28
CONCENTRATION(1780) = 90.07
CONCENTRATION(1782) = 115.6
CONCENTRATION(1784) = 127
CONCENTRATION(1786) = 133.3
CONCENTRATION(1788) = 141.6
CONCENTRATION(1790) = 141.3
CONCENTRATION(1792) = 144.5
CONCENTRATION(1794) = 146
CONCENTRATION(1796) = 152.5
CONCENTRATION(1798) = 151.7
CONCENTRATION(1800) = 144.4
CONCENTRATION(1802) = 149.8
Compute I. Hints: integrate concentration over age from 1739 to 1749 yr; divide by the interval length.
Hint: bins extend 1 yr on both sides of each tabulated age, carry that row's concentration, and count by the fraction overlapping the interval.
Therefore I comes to 117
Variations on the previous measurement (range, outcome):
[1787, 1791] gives 141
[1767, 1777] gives 74.4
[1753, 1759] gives 100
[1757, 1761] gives 95.1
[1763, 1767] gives 91.3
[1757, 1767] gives 92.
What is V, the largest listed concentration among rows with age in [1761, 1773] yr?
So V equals 92.42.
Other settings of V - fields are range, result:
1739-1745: 120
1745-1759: 118.3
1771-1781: 90.07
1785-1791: 141.6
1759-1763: 91.96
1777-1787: 133.3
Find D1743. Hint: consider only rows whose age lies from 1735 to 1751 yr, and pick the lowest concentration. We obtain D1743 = 114.7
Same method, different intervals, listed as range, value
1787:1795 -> 141.3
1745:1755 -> 103.1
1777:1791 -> 60.28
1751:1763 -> 86.96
